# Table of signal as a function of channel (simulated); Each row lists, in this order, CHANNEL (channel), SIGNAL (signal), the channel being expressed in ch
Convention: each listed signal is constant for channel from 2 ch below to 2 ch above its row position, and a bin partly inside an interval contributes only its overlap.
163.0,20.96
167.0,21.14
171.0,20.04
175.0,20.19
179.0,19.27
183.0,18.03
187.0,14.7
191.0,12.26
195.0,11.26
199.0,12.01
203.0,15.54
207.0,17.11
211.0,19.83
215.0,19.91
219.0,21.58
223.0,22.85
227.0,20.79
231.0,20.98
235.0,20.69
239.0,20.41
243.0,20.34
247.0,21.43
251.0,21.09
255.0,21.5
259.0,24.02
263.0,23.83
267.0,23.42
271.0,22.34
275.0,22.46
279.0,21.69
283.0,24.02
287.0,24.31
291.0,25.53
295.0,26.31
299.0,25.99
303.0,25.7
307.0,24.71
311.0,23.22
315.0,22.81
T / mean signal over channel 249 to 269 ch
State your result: 22.8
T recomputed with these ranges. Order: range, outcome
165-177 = 20.5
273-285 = 22.7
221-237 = 21.3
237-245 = 20.4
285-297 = 25.4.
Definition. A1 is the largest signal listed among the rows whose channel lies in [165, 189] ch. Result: 21.14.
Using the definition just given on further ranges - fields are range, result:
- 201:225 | 22.85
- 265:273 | 23.42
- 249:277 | 24.02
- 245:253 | 21.43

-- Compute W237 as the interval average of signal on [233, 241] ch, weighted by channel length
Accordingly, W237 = 20.6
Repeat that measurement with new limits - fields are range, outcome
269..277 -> 22.4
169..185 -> 19.4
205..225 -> 20.3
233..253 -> 20.8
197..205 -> 13.8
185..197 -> 12.7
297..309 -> 25.5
